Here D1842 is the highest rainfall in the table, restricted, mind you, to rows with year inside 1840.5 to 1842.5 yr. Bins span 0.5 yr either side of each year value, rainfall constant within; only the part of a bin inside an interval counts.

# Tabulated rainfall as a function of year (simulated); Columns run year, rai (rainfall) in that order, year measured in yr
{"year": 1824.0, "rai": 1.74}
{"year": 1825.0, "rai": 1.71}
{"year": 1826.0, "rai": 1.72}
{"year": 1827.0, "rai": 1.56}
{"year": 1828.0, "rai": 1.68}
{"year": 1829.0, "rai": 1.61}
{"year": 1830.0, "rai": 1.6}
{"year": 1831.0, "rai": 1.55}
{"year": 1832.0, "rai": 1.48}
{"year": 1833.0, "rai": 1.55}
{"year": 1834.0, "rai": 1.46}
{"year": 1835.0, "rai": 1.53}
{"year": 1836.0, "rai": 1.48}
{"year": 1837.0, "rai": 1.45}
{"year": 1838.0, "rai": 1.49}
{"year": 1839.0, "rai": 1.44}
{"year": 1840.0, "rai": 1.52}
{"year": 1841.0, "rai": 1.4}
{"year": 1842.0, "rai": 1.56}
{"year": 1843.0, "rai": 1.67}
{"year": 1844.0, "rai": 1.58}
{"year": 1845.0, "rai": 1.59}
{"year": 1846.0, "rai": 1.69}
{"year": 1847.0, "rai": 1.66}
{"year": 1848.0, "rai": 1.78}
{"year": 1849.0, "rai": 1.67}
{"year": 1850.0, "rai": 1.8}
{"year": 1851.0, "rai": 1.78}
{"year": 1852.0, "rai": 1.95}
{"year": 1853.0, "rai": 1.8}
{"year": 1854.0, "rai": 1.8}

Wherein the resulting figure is 1.56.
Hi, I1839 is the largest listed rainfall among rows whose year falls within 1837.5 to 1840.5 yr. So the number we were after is 1.52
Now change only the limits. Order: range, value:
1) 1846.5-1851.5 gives 1.8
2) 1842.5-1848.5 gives 1.78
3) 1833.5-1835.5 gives 1.53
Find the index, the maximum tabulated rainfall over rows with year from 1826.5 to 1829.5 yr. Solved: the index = 1.68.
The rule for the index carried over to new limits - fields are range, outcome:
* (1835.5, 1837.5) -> 1.48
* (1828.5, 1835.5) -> 1.61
